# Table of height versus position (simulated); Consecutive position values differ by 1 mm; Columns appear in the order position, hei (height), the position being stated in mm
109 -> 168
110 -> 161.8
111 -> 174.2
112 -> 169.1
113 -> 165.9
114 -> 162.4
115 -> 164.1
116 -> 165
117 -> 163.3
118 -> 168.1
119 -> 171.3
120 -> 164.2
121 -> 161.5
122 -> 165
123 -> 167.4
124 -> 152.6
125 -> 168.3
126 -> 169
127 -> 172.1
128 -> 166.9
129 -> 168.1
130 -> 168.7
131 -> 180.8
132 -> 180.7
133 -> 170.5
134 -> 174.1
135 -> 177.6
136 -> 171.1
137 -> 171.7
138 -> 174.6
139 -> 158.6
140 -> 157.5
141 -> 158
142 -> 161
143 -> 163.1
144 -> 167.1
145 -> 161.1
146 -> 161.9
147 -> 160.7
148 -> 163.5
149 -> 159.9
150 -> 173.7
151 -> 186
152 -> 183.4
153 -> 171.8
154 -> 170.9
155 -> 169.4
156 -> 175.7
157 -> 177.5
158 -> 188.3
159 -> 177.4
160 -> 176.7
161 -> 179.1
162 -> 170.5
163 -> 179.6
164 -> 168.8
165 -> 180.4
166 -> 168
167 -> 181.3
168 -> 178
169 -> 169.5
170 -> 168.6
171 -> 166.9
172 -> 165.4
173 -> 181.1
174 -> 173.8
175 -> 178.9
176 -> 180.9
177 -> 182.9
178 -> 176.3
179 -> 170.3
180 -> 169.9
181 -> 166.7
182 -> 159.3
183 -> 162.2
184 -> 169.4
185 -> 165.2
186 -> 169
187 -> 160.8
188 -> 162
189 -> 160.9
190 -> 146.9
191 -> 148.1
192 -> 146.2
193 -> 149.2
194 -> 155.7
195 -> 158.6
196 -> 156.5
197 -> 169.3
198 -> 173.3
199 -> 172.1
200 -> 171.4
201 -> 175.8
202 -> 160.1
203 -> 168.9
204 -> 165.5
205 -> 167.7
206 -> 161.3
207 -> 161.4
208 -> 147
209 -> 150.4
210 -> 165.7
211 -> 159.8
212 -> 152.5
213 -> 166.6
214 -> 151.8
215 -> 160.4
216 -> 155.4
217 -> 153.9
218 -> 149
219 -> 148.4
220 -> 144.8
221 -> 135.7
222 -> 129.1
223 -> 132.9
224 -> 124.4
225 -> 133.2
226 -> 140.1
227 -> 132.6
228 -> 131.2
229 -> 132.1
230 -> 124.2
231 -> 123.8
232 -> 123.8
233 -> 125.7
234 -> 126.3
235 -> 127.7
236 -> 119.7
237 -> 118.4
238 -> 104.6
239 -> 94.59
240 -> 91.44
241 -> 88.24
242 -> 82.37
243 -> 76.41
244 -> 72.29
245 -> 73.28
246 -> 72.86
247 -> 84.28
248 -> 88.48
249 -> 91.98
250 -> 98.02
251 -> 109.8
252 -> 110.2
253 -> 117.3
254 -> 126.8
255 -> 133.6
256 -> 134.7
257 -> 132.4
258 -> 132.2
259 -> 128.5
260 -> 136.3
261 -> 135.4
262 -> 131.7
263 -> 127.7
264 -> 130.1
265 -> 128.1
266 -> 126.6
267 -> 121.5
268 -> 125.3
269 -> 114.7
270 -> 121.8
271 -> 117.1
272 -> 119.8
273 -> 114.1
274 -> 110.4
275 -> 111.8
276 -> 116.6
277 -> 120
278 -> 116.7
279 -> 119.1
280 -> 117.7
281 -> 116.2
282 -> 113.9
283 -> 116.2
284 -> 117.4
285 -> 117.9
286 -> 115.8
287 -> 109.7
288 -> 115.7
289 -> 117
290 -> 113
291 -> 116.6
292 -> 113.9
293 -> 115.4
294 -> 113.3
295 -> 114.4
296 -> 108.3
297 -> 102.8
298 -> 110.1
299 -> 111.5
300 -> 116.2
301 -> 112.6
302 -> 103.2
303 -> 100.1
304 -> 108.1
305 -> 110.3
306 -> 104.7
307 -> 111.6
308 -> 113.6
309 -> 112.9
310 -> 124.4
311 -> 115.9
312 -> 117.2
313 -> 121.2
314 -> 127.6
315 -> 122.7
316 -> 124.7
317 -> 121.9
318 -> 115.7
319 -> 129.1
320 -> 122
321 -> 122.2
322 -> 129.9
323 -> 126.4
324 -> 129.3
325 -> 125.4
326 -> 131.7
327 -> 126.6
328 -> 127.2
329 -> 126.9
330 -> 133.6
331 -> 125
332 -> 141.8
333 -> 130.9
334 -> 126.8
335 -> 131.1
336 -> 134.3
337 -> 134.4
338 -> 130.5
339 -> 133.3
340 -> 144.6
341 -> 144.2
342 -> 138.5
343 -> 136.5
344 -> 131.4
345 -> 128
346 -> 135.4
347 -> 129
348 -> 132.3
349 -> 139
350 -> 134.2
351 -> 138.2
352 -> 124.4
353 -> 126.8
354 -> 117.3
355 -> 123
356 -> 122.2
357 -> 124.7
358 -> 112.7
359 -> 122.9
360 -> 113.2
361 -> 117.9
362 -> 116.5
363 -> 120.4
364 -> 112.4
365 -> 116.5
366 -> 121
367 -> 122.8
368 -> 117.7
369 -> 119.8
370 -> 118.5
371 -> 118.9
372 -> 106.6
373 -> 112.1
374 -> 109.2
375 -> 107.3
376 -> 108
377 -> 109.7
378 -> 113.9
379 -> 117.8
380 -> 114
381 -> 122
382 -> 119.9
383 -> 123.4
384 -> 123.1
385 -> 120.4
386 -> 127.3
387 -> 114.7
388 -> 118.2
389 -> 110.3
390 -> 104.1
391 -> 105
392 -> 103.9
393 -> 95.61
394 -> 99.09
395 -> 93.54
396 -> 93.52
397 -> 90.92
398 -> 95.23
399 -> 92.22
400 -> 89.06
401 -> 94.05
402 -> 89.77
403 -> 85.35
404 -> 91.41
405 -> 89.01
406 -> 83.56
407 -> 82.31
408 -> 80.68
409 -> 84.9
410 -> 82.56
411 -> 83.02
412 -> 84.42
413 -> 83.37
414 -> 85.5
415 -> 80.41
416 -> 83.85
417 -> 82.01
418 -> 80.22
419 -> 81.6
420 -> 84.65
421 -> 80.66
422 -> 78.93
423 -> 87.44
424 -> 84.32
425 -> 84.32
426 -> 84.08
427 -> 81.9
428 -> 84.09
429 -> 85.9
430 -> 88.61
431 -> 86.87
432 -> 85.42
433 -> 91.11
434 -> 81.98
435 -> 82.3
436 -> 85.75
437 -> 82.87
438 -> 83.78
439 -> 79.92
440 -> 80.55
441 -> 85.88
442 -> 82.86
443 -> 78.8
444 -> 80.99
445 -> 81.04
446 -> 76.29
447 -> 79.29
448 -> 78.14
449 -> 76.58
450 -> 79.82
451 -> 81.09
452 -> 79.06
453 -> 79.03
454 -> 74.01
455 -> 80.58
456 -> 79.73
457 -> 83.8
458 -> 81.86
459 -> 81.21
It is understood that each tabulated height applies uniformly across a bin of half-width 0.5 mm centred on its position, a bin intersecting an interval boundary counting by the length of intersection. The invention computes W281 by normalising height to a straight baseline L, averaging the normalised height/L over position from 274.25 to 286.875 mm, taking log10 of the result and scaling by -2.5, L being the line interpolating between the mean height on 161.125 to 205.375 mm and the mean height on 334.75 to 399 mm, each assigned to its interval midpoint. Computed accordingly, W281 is 0.22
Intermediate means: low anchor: 168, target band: 116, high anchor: 119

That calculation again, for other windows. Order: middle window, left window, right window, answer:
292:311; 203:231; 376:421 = 0.12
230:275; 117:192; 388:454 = 0.22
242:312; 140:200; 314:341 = 0.24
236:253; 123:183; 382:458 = 0.47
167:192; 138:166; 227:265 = -0.10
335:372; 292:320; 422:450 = -0.22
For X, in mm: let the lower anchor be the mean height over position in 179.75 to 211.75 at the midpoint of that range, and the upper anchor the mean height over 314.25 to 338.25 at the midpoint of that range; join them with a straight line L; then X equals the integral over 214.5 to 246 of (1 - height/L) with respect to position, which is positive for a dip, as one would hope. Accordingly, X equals 6.60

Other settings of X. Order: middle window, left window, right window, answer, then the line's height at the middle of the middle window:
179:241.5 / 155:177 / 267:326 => 3.55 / 156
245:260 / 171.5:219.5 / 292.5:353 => 3.53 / 145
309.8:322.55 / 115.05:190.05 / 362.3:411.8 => 0.21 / 125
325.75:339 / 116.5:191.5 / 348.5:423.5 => -1.21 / 120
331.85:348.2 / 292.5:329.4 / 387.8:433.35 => -3.73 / 109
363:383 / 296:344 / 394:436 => -2.58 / 102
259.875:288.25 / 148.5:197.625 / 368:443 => 3.57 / 137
